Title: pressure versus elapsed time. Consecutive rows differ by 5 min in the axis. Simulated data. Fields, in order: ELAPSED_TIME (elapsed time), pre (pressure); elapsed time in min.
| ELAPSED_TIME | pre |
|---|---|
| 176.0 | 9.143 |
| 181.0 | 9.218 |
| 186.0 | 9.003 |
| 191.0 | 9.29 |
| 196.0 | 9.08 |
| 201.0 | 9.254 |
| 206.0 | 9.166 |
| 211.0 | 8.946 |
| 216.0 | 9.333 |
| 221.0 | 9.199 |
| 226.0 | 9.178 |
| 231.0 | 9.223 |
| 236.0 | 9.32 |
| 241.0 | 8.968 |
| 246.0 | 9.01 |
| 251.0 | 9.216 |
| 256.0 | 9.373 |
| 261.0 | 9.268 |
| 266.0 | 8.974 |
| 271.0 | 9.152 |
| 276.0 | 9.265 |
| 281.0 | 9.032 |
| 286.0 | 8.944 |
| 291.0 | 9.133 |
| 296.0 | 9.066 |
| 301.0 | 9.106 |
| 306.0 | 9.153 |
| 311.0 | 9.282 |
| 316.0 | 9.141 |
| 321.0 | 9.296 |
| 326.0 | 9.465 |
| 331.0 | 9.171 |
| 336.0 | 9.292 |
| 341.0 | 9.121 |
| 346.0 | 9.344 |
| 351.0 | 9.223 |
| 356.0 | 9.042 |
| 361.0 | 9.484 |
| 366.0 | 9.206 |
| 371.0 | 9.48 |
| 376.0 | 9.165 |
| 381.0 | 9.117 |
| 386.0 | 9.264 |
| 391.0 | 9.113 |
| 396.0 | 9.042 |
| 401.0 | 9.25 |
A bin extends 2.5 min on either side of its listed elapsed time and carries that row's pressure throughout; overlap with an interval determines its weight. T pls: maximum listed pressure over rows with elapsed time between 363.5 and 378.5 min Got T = 9.48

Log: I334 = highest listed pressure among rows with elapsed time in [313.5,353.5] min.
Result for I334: 9.465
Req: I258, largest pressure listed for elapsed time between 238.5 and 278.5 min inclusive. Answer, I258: 9.373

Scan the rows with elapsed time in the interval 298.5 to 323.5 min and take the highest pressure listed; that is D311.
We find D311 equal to 9.296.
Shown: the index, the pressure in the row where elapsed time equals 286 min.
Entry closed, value 8.944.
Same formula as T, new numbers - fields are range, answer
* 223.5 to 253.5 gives 9.32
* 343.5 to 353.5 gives 9.344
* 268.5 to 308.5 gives 9.265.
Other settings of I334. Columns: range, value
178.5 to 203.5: 9.29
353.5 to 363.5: 9.484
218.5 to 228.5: 9.199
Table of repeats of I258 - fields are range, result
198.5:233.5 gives 9.333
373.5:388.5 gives 9.264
